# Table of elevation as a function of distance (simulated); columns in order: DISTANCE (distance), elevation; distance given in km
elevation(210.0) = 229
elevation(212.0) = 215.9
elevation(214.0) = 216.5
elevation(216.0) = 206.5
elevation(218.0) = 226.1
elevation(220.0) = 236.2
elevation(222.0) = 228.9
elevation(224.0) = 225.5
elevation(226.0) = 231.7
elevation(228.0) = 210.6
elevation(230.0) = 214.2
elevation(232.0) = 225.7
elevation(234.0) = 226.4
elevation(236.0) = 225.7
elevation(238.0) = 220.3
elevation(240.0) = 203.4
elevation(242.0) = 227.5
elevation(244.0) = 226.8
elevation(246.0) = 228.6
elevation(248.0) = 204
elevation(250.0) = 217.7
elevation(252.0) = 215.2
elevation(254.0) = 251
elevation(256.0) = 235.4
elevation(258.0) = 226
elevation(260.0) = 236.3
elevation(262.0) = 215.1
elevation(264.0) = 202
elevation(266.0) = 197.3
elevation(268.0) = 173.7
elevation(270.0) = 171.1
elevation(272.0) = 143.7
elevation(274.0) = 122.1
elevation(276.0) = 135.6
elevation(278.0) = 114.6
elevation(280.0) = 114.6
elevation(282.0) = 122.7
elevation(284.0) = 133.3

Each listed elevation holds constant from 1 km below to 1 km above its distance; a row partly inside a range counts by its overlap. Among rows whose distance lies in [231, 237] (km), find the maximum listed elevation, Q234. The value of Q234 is 226.4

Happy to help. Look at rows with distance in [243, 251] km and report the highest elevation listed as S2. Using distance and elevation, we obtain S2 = 228.6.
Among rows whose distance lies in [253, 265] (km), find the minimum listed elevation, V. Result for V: 202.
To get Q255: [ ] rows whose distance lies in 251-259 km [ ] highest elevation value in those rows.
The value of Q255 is 251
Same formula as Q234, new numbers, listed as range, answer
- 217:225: 236.2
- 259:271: 236.3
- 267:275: 173.7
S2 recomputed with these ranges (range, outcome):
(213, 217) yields 216.5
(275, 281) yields 135.6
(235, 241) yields 225.7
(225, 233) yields 231.7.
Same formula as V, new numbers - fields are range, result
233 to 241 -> 203.4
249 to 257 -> 215.2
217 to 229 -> 210.6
